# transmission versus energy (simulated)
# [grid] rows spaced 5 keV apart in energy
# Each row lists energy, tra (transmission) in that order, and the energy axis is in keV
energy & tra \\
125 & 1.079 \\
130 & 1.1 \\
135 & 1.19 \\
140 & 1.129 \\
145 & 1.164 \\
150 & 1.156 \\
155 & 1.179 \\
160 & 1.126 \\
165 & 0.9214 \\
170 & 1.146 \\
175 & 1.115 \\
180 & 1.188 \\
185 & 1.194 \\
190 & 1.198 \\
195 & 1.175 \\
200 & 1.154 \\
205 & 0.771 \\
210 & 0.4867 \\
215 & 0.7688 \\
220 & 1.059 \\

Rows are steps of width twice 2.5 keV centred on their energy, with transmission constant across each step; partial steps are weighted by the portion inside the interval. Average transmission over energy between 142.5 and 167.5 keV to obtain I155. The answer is 1.11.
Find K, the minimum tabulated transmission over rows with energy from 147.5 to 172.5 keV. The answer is 0.9214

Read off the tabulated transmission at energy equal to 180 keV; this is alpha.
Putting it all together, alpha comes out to 1.188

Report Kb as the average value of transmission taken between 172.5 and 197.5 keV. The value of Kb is 1.17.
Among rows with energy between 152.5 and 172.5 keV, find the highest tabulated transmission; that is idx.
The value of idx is 1.179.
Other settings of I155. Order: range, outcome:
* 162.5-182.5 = 1.09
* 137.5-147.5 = 1.15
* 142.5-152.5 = 1.16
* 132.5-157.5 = 1.16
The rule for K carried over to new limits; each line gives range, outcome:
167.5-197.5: 1.115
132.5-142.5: 1.129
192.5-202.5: 1.154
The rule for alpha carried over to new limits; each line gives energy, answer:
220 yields 1.059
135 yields 1.19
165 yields 0.9214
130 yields 1.1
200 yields 1.154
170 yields 1.146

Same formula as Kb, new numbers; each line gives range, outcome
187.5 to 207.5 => 1.07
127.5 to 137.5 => 1.15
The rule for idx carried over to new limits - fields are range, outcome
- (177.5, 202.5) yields 1.198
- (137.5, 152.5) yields 1.164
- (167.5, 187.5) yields 1.194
